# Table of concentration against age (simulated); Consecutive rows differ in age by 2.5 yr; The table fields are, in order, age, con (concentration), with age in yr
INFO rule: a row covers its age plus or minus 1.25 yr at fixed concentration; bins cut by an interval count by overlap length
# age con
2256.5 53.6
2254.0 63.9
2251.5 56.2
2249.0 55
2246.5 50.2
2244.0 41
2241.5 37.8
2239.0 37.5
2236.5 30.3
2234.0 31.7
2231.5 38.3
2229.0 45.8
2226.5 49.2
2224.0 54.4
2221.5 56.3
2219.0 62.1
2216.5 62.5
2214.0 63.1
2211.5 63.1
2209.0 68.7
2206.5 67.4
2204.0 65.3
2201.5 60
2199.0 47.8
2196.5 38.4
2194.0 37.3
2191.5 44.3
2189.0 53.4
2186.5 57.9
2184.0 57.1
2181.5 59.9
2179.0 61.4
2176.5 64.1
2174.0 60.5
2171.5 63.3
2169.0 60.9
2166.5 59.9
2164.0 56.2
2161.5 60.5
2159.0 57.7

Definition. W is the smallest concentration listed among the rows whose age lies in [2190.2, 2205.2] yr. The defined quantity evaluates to 37.3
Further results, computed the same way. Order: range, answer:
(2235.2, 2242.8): 30.3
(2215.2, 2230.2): 45.8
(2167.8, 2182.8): 59.9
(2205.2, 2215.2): 63.1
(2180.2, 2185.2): 57.1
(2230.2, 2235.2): 31.7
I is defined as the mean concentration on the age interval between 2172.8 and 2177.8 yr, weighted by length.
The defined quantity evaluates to 62.3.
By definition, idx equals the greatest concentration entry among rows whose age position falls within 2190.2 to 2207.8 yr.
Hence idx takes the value 67.4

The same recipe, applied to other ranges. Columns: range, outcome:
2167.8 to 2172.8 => 63.3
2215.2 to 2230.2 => 62.5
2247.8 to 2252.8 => 56.2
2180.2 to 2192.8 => 59.9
